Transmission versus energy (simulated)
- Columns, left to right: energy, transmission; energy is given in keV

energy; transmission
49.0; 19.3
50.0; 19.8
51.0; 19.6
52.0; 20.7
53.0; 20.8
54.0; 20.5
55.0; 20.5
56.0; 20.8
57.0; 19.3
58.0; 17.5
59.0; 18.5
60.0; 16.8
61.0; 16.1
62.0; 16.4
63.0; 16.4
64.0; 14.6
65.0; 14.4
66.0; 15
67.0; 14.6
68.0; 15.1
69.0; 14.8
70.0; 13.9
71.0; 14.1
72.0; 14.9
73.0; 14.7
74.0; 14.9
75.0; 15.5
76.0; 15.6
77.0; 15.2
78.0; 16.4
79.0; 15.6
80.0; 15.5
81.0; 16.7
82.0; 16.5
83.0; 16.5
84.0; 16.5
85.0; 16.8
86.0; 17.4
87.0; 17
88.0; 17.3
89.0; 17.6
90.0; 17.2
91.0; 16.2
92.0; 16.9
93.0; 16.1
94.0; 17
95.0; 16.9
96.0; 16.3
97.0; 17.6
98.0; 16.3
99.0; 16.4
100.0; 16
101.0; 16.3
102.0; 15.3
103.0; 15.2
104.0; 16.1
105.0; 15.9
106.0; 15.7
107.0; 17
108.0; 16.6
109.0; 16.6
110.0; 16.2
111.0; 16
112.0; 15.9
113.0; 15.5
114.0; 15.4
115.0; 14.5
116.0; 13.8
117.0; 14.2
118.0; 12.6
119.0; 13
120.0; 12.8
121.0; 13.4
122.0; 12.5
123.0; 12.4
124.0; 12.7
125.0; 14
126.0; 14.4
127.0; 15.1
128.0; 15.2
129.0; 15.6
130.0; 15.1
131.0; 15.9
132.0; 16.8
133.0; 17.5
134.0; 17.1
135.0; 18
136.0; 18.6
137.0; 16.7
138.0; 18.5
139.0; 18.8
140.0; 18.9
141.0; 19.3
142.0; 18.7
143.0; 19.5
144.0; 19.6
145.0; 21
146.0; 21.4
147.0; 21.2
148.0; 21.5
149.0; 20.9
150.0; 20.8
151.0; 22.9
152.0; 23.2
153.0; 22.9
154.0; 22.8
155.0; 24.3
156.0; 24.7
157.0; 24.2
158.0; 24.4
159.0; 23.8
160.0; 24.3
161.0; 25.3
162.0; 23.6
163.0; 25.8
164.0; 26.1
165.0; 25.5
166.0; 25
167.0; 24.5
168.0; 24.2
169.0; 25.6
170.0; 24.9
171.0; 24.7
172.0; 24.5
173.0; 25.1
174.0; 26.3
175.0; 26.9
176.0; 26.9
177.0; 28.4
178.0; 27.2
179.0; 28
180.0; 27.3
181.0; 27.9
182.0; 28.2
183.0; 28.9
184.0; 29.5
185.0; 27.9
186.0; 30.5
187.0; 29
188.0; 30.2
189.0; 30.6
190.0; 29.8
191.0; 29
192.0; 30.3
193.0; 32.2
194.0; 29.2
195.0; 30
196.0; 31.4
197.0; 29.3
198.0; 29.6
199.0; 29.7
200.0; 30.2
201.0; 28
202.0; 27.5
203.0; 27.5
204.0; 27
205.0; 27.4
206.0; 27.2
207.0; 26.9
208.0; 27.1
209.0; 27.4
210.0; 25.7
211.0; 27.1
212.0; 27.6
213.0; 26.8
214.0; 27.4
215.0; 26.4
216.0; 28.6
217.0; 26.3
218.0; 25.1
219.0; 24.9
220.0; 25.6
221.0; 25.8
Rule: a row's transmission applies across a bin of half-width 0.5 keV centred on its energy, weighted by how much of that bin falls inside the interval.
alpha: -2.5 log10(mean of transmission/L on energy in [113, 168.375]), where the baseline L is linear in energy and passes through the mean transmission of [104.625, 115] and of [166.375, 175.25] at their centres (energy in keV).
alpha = 0.09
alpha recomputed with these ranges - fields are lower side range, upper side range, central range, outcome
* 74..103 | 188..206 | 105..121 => 0.269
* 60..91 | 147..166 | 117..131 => 0.428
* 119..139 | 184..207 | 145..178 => -0.101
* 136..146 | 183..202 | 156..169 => -0.056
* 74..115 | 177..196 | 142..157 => 0.103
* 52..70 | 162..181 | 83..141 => 0.305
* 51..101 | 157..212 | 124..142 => 0.313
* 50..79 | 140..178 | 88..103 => 0.148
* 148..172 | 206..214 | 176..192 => -0.134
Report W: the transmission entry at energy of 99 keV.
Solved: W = 16.4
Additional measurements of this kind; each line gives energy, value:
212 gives 27.6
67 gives 14.6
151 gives 22.9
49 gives 19.3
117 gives 14.2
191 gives 29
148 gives 21.5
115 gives 14.5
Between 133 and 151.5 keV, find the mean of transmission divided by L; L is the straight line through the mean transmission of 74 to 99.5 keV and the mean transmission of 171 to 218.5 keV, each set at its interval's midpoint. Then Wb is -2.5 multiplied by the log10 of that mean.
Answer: 0.15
